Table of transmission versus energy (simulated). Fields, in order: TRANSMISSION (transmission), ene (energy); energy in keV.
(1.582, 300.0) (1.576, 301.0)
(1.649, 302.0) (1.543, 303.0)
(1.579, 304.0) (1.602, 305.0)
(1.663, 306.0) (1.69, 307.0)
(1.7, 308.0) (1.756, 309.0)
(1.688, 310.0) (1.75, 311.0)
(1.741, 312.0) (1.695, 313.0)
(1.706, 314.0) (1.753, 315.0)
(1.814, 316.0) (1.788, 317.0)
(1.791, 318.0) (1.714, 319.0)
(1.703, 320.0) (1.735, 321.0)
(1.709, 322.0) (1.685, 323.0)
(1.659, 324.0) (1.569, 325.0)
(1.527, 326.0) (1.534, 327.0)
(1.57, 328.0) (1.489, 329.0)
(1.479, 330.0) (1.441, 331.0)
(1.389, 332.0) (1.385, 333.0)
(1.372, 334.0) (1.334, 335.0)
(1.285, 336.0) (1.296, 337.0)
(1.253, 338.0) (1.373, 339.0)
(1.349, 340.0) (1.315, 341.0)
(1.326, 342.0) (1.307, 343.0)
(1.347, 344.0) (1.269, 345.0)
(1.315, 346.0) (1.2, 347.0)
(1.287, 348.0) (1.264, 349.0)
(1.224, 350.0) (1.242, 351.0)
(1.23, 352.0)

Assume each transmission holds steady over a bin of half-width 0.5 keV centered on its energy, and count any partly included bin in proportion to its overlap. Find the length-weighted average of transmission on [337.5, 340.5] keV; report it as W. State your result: 1.32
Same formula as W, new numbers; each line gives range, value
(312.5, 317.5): 1.75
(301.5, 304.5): 1.59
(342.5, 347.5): 1.29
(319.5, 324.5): 1.7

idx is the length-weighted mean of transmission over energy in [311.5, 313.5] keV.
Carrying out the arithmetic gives 1.72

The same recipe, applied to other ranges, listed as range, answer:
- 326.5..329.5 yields 1.53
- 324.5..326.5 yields 1.55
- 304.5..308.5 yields 1.66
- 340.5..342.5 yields 1.32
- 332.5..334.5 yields 1.38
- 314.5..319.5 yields 1.77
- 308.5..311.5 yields 1.73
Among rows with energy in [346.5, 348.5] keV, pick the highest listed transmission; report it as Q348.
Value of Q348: 1.287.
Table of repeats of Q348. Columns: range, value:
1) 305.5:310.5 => 1.756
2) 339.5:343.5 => 1.349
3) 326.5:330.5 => 1.57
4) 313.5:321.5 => 1.814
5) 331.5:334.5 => 1.389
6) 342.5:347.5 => 1.347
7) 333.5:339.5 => 1.373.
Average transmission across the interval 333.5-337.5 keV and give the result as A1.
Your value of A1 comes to 1.32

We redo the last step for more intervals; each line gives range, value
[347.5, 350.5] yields 1.26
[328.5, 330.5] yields 1.48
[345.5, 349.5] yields 1.27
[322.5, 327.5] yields 1.59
